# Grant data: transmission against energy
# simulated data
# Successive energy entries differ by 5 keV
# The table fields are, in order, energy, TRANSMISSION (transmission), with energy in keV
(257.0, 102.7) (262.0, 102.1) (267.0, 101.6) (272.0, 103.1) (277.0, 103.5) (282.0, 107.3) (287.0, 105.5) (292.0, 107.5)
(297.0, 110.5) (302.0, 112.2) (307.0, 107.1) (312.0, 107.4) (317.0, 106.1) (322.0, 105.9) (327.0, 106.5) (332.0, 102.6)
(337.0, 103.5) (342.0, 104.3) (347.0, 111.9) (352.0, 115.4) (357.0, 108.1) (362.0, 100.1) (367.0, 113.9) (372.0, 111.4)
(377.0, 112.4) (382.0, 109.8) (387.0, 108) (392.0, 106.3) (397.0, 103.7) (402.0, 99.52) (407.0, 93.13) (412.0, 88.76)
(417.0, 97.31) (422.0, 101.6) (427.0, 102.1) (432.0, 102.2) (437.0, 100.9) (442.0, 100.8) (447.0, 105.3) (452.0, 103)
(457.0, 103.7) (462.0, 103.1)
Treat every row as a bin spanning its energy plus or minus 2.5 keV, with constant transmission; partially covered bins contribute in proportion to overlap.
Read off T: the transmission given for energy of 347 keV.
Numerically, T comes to 111.9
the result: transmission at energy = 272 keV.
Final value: 103.1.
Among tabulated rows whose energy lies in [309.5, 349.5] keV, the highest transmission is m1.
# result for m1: 111.9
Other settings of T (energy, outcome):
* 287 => 105.5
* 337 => 103.5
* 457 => 103.7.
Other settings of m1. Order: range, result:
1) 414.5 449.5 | 105.3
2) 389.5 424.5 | 106.3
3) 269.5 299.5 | 110.5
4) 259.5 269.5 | 102.1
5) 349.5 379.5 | 115.4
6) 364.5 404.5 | 113.9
